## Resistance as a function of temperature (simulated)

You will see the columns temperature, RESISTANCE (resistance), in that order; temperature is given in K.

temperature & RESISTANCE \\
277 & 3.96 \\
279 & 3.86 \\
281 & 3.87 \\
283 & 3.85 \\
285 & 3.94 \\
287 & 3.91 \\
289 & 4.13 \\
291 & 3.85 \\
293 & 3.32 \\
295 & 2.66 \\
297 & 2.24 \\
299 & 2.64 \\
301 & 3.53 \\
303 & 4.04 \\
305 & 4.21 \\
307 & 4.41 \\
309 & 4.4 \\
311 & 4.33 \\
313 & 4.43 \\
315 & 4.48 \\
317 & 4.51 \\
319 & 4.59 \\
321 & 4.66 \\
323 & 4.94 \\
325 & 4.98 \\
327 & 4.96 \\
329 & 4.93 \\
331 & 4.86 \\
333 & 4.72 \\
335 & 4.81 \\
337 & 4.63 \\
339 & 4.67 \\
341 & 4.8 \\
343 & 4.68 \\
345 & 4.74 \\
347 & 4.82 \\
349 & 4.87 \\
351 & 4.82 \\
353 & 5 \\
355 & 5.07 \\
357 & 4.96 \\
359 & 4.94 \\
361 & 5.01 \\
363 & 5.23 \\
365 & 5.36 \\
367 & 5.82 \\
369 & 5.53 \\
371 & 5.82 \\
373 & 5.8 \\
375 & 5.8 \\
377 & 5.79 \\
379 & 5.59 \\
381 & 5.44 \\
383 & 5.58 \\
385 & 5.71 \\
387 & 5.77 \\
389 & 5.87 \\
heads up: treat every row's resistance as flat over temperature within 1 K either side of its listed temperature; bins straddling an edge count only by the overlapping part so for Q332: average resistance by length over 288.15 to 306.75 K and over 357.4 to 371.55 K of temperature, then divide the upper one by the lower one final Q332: 1.6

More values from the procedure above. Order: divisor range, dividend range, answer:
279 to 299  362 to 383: 1.60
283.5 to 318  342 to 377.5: 1.36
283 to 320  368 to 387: 1.47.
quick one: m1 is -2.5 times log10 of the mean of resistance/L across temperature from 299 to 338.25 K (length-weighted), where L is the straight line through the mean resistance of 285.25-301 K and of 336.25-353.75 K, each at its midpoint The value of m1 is -0.12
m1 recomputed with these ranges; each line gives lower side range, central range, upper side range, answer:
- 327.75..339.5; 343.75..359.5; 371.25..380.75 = 0.061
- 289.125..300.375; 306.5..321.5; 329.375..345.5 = -0.173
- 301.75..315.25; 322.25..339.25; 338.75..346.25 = -0.059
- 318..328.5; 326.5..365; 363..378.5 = 0.074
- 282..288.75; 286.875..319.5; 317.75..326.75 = 0.135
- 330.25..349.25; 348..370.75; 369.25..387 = 0.014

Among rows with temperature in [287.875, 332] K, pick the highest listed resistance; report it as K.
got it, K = 4.98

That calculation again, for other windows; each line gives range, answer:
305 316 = 4.48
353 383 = 5.82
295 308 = 4.41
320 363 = 5.23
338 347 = 4.82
